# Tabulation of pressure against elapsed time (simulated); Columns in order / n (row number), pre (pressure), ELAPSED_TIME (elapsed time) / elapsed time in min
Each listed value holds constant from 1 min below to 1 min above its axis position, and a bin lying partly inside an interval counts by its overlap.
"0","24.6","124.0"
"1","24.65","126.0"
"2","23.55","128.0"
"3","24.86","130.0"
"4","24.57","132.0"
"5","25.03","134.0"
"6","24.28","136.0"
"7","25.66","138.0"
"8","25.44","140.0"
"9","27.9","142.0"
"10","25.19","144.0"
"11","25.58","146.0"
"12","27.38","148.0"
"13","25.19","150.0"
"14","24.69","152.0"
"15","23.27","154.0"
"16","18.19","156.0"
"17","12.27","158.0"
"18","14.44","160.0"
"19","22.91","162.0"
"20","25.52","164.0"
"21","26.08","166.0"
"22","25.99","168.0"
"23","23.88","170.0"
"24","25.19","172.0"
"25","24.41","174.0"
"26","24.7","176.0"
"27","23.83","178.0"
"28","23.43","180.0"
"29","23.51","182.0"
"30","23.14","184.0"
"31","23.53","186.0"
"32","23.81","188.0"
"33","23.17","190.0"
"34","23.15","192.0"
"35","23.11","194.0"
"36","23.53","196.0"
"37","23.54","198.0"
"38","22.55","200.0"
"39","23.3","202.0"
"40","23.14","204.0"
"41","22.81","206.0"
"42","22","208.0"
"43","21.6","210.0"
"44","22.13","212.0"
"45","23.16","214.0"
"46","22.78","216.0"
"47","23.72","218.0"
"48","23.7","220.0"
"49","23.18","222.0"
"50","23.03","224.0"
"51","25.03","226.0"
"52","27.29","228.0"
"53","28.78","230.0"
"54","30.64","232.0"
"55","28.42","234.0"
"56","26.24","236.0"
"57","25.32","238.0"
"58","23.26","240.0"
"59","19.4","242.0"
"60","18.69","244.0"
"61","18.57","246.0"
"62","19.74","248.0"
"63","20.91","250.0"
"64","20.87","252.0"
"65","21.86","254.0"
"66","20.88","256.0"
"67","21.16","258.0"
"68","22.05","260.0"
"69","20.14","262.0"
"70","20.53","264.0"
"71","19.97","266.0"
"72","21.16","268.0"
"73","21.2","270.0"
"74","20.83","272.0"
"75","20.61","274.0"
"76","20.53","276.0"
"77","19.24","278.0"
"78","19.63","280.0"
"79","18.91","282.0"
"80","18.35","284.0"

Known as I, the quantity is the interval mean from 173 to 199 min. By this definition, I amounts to 23.6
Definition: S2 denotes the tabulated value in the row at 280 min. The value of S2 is 19.63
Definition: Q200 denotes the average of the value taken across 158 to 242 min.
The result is 23.8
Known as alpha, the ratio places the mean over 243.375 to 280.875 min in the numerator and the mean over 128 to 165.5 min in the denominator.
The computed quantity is 0.9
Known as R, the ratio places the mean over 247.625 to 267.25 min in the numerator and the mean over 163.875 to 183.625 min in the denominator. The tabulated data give 0.85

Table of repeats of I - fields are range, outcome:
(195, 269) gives 22.8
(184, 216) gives 23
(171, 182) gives 24.2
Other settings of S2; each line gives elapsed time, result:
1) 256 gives 20.88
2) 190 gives 23.17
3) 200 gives 22.55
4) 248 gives 19.74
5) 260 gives 22.05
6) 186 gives 23.53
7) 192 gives 23.15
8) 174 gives 24.41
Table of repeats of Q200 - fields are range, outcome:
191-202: 23.2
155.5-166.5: 19.7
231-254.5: 22.8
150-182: 22.7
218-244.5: 24.9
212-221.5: 23.2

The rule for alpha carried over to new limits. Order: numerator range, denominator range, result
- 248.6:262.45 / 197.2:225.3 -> 0.92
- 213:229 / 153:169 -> 1.14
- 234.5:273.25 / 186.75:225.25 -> 0.92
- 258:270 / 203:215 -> 0.93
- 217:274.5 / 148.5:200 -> 0.99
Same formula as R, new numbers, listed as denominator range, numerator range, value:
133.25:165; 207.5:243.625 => 1.05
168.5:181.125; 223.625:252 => 0.98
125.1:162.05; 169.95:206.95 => 1.01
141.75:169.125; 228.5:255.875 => 1.01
